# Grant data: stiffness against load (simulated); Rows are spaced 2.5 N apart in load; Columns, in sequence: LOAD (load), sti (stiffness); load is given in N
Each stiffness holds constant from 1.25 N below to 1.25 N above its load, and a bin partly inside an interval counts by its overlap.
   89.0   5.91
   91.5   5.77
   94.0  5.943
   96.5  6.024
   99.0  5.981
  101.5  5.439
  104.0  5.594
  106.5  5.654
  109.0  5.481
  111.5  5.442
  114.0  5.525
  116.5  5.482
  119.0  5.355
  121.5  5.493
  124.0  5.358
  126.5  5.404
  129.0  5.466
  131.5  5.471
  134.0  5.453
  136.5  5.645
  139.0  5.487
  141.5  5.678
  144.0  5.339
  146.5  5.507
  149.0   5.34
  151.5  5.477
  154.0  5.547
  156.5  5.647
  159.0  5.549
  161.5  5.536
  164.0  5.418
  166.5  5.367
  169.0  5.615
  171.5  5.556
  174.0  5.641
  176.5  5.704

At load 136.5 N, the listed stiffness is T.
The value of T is 5.645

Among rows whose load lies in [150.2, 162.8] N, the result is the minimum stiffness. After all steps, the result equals 5.477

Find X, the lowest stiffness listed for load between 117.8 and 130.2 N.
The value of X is 5.355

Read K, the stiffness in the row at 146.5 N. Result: 5.507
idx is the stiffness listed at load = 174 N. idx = 5.641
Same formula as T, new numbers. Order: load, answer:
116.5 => 5.482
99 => 5.981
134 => 5.453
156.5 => 5.647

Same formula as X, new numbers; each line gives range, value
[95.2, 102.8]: 5.439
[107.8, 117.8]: 5.442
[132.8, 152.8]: 5.339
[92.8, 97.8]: 5.943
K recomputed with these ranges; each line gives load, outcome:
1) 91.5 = 5.77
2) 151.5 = 5.477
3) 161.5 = 5.536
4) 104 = 5.594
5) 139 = 5.487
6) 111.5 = 5.442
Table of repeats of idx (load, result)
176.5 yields 5.704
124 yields 5.358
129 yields 5.466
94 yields 5.943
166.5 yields 5.367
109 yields 5.481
